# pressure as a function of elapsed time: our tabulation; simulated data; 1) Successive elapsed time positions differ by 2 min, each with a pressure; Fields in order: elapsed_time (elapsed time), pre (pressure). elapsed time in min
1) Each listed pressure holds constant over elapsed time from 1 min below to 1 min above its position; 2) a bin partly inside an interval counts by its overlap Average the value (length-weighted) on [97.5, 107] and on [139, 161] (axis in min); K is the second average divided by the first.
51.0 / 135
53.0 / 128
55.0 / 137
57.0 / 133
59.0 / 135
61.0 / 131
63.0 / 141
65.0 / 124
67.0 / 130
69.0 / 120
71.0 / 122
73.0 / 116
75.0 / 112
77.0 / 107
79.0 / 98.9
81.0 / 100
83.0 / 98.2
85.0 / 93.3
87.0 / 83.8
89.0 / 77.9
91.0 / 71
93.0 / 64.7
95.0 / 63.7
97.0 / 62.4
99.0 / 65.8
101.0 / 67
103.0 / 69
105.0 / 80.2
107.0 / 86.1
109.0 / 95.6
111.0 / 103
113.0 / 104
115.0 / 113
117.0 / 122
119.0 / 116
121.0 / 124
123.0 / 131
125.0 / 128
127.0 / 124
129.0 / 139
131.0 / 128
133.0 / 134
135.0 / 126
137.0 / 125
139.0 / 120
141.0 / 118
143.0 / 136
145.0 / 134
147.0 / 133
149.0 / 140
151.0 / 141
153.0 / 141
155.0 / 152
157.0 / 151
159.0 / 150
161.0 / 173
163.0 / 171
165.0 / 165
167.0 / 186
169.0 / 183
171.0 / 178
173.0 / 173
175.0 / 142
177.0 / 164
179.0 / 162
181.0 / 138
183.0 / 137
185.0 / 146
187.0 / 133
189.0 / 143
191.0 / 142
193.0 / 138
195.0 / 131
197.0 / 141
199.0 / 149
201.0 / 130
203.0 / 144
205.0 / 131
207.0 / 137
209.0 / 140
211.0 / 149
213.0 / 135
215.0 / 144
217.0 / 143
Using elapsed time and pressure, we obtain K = 2.0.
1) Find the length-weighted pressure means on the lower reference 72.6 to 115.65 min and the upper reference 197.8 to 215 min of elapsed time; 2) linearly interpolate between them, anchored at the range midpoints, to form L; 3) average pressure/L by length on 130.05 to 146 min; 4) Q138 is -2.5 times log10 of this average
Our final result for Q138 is -0.18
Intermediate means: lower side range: 87.2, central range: 128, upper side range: 140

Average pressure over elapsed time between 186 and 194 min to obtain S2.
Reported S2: 139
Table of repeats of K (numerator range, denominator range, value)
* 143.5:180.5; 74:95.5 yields 1.77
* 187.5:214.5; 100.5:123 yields 1.39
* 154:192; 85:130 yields 1.66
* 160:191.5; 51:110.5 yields 1.57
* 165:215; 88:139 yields 1.47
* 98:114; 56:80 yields 0.68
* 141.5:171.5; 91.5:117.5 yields 1.85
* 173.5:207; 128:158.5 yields 1.06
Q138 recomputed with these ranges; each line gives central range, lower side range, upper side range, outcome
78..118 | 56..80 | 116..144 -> 0.40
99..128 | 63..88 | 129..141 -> 0.18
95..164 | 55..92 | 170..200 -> 0.10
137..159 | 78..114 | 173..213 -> -0.19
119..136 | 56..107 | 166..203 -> -0.06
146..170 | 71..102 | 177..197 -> -0.24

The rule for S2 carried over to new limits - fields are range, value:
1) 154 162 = 156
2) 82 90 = 88.3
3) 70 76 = 117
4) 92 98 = 63.6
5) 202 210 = 138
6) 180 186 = 140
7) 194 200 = 140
